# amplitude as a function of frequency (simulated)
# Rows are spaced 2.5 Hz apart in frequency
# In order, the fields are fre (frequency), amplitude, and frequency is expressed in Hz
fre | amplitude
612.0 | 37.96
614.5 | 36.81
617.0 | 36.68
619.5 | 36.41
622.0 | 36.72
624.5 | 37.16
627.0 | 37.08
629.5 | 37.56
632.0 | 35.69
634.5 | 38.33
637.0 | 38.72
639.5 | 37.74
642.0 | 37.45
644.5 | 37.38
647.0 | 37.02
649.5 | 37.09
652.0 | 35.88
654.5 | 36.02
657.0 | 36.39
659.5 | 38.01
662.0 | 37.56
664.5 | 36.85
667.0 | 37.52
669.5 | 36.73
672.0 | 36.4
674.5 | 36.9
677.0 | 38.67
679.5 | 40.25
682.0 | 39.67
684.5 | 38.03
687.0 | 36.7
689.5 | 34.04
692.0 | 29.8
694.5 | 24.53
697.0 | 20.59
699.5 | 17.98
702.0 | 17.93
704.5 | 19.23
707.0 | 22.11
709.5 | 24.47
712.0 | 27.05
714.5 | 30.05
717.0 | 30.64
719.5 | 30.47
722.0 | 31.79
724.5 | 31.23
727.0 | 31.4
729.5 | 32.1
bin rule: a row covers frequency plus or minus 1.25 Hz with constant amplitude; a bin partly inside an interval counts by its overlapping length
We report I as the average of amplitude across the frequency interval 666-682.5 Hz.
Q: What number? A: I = 38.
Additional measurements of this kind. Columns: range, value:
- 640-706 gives 33.6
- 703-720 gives 26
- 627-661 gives 37.2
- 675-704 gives 30.6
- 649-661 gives 36.7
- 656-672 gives 37.1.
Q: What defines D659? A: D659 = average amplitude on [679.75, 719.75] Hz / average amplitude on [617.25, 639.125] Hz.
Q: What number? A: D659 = 0.8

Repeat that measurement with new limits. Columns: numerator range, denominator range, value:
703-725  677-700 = 0.85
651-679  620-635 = 1.00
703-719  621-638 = 0.69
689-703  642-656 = 0.65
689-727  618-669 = 0.70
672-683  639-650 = 1.03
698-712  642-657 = 0.57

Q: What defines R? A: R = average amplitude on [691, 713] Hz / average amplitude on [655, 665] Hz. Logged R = 0.6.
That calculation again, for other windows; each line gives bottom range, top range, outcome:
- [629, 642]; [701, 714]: 0.60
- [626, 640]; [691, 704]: 0.58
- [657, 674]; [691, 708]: 0.58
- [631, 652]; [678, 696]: 0.93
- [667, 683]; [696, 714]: 0.57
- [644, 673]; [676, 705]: 0.81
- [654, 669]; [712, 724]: 0.82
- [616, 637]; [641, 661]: 1.00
